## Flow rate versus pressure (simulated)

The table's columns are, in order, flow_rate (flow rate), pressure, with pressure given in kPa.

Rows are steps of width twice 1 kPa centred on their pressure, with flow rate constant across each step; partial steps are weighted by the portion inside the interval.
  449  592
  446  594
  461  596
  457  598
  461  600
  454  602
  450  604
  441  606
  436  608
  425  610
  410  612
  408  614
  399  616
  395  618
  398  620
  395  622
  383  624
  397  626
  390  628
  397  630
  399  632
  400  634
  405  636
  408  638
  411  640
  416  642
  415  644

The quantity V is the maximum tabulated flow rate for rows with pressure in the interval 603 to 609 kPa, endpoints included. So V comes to 450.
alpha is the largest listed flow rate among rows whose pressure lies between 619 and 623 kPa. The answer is 398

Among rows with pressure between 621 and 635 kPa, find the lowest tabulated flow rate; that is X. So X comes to 383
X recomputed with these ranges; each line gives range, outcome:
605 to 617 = 399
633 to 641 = 400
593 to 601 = 446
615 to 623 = 395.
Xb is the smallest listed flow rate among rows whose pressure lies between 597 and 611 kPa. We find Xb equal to 425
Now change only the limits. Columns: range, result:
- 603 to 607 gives 441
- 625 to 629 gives 390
